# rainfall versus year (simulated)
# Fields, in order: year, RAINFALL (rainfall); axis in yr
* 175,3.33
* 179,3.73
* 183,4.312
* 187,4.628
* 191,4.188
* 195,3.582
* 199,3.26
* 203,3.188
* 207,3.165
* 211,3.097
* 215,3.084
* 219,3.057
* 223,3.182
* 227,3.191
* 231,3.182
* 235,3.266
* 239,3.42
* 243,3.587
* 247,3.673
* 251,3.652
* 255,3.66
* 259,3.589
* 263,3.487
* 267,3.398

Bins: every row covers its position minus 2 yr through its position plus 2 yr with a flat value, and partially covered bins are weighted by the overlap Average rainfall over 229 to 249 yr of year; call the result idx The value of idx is 3.43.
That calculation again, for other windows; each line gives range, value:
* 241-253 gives 3.64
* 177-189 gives 4.22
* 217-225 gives 3.12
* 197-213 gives 3.18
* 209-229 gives 3.12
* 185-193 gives 4.41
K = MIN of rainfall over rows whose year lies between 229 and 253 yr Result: 3.182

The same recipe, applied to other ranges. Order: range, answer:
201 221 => 3.057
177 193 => 3.73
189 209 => 3.165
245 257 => 3.652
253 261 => 3.589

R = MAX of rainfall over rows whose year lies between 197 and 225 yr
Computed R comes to 3.26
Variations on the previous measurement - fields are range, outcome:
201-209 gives 3.188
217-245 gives 3.587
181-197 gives 4.628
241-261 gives 3.673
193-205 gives 3.582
